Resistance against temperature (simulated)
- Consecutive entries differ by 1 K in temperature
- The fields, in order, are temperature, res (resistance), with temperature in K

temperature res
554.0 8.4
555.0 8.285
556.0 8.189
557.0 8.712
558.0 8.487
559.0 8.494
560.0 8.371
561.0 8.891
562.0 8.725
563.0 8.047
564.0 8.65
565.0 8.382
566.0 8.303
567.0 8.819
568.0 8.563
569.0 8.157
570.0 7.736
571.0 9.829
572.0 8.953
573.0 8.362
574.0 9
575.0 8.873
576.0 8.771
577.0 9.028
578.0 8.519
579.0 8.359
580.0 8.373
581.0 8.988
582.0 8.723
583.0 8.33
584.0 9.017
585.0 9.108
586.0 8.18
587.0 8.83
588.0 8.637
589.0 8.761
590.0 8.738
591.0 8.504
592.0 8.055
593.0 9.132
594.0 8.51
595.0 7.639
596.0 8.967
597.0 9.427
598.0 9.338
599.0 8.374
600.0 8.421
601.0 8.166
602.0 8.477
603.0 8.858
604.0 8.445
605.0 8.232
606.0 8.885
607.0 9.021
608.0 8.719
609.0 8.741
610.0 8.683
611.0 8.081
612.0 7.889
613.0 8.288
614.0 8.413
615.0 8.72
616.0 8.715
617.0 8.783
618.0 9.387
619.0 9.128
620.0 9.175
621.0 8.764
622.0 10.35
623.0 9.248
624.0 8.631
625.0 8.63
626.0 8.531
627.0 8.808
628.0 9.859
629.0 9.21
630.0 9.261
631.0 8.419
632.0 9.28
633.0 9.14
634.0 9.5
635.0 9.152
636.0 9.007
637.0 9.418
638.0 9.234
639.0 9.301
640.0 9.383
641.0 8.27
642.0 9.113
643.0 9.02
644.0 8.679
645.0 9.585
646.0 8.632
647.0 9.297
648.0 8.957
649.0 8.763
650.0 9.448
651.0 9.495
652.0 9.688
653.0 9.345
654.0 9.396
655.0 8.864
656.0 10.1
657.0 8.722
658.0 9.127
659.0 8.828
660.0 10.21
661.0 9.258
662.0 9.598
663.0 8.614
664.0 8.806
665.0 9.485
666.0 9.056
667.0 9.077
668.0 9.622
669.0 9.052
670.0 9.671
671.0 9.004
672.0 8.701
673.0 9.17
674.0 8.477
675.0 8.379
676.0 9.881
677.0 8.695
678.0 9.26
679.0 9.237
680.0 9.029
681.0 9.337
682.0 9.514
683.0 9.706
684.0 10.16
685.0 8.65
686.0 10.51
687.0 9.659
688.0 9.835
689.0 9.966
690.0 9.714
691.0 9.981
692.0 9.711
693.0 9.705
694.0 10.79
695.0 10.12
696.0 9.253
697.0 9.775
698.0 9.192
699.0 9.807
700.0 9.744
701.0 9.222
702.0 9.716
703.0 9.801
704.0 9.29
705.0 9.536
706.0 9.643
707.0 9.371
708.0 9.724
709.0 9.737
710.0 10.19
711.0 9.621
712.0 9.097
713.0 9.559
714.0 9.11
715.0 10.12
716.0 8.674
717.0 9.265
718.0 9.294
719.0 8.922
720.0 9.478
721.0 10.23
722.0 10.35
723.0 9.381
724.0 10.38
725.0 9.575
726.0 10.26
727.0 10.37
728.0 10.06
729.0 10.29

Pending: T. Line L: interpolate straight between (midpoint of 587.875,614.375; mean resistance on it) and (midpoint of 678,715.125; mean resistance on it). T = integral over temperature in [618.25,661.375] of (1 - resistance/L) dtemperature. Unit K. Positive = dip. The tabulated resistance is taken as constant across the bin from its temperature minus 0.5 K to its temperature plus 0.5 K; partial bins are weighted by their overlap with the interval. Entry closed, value -0.8 K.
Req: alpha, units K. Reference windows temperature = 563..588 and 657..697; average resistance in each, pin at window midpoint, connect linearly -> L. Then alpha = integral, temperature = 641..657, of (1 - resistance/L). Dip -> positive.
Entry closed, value 0.0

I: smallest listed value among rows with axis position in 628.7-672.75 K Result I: 8.27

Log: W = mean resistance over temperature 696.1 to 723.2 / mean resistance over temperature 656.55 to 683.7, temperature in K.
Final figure 1.0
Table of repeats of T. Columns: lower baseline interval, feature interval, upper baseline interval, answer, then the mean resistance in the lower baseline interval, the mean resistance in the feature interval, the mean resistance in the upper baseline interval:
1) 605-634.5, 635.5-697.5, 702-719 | -0.84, 8.89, 9.33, 9.49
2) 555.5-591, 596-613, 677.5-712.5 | 0.53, 8.62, 8.61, 9.65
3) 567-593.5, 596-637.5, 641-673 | 0.24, 8.68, 8.87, 9.19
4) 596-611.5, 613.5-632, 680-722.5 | -0.32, 8.67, 9.01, 9.64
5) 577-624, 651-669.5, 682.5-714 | 0.06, 8.7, 9.28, 9.69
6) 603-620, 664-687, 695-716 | 0.05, 8.66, 9.26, 9.57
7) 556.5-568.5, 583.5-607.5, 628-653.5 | 0.39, 8.54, 8.66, 9.16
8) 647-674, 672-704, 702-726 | -0.39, 9.22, 9.53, 9.6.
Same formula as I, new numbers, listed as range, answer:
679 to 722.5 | 8.65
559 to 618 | 7.639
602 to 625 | 7.889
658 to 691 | 8.379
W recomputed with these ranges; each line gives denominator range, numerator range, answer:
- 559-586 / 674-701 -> 1.11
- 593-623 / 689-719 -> 1.10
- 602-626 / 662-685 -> 1.05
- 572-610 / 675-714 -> 1.11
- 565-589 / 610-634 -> 1.03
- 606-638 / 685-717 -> 1.08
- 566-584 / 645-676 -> 1.06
